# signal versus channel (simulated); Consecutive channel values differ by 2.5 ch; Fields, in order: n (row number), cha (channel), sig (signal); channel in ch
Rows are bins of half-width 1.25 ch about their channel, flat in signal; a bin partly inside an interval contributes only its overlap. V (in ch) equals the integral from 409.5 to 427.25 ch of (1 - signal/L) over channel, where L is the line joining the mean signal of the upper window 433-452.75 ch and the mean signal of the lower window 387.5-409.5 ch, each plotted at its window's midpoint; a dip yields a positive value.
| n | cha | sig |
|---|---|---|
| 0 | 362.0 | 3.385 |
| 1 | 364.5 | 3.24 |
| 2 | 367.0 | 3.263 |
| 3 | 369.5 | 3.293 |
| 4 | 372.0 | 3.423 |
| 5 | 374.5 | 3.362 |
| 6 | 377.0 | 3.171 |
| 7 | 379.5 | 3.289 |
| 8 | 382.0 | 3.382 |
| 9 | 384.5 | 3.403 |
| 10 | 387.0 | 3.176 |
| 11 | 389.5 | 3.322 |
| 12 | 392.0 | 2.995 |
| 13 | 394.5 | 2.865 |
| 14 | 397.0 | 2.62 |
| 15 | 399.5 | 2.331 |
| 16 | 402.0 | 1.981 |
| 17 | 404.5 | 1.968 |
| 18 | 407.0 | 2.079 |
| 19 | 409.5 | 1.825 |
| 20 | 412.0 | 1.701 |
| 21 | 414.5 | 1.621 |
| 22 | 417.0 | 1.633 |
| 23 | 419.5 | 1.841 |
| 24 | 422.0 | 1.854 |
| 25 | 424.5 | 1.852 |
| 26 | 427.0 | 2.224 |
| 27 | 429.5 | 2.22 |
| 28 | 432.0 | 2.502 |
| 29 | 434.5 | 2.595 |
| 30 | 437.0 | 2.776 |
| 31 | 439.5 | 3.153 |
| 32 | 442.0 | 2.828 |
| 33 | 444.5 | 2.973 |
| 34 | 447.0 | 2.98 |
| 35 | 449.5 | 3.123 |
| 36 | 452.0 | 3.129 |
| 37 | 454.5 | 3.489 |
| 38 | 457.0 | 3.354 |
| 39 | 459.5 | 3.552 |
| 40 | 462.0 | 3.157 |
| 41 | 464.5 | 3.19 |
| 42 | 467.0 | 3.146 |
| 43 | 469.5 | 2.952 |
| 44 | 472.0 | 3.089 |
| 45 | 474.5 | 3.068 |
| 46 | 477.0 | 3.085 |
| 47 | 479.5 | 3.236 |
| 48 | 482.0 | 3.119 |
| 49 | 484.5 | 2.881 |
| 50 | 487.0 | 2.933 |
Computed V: 5.9 ch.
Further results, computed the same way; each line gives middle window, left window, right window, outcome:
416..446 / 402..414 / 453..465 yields 2.22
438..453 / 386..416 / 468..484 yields -1.27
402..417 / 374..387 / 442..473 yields 6.54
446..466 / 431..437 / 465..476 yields -2.53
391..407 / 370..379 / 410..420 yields -0.50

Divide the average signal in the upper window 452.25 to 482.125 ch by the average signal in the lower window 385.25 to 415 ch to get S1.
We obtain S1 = 1.33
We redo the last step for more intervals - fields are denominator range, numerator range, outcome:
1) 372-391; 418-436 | 0.65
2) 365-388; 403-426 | 0.55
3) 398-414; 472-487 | 1.55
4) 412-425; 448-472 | 1.84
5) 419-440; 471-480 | 1.34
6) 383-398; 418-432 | 0.66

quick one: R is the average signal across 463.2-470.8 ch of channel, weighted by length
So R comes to 3.1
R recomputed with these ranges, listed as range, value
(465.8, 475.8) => 3.06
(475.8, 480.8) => 3.16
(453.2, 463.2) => 3.39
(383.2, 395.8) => 3.15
